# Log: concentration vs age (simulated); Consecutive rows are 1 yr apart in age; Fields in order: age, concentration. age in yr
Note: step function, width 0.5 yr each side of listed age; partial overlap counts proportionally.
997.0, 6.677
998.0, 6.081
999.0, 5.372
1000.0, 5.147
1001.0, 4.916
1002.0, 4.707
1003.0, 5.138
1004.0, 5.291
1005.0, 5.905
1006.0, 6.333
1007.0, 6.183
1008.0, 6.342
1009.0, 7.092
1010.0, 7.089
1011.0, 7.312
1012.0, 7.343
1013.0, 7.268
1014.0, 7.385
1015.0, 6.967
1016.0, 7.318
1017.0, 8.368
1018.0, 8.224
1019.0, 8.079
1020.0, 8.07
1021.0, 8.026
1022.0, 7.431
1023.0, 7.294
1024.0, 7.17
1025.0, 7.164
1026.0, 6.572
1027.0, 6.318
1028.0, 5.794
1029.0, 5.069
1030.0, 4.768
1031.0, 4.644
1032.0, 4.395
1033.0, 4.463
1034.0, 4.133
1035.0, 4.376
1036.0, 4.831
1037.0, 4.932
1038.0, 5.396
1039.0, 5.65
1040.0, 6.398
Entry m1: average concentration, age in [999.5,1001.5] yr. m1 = 5.03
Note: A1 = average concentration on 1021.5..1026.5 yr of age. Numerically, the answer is 7.13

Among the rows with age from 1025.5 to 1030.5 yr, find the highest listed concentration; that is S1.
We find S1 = 6.572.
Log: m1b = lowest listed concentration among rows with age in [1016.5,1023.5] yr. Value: 7.294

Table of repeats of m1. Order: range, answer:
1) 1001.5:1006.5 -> 5.47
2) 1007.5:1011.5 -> 6.96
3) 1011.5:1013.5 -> 7.31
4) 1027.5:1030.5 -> 5.21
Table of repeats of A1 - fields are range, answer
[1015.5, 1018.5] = 7.97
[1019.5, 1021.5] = 8.05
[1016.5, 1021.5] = 8.15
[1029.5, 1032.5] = 4.6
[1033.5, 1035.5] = 4.25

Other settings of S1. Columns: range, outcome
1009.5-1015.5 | 7.385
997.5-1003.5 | 6.081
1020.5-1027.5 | 8.026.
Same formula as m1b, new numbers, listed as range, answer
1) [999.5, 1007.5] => 4.707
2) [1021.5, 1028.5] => 5.794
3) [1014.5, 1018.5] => 6.967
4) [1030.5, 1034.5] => 4.133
